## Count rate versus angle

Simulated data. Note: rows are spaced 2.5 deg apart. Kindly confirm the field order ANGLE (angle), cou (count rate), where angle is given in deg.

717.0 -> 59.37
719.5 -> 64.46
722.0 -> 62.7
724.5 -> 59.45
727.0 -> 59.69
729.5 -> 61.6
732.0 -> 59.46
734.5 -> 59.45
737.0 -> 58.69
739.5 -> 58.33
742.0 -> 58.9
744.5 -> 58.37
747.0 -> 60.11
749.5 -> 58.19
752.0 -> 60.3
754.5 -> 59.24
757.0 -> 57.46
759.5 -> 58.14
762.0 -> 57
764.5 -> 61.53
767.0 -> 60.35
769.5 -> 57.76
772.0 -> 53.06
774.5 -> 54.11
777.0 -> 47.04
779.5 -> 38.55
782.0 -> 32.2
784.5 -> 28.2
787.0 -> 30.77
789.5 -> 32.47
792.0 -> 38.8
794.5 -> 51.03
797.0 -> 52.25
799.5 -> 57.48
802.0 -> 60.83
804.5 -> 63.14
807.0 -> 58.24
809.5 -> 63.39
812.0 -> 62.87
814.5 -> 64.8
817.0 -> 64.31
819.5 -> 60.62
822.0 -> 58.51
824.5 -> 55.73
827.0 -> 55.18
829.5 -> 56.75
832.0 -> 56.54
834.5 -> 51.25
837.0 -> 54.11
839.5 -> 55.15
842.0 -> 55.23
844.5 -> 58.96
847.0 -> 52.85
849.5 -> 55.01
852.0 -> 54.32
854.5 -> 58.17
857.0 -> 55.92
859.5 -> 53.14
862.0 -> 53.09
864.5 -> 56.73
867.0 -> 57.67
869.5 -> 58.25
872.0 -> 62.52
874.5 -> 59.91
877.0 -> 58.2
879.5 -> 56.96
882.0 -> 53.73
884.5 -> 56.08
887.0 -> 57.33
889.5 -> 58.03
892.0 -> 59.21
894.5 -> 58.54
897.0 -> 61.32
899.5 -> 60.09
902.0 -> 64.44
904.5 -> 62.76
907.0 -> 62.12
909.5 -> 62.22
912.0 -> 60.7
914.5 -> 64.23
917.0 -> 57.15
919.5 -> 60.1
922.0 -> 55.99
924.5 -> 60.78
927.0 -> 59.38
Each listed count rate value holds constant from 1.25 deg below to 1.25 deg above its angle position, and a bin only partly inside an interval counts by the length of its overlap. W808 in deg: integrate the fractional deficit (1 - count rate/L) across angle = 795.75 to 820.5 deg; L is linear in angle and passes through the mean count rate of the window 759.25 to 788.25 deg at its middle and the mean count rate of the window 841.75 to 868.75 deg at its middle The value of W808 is -4.7 deg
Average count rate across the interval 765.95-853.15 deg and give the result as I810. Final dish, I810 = 52.9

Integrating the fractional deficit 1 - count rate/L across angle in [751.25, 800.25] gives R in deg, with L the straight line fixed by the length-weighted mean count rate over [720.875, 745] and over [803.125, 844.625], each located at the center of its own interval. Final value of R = 8.25 deg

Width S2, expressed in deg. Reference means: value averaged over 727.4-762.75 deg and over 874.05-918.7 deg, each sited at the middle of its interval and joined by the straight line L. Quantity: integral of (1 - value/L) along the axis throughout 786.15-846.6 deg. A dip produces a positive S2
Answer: 4.3 deg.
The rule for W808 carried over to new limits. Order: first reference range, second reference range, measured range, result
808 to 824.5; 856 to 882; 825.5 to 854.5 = 2.2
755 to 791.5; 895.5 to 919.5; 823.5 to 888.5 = 0.2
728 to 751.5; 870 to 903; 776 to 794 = 7.1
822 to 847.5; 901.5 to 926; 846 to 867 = 0.7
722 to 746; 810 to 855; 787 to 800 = 3.1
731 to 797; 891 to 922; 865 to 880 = 0.0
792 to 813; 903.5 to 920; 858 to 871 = 0.8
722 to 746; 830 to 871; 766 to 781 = 1.8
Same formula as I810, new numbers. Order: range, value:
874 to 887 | 56.8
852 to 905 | 58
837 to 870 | 55.6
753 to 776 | 57.5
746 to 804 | 50.9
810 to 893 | 57.2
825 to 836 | 55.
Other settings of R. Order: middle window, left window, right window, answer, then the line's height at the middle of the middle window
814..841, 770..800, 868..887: -4.1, 49.9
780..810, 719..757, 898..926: 6.7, 60.1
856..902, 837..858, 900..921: 0.6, 58.6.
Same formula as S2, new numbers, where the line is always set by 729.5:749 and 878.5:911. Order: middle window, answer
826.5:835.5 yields 0.7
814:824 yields -0.3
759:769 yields 0.0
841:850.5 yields 0.6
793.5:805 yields 0.5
